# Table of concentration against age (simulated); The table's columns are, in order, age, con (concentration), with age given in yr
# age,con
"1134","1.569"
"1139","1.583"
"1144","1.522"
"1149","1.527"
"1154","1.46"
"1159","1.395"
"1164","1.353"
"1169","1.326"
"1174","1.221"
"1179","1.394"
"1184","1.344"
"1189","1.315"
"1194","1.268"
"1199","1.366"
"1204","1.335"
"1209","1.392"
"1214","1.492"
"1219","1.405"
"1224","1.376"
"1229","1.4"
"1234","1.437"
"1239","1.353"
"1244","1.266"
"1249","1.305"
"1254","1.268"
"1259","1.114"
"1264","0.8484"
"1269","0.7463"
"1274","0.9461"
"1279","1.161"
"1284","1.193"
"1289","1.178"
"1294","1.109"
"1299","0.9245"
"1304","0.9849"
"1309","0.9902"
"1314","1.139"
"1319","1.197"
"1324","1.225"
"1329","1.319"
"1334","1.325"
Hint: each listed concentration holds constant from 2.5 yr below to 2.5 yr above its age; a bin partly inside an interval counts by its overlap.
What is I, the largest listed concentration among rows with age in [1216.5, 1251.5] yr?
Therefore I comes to 1.437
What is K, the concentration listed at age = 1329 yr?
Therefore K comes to 1.319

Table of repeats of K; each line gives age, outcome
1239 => 1.353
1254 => 1.268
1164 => 1.353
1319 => 1.197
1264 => 0.8484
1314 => 1.139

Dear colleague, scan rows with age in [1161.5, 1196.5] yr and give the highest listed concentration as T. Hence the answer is 1.394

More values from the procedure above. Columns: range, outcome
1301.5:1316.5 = 1.139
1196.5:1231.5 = 1.492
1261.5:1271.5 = 0.8484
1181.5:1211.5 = 1.392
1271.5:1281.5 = 1.161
